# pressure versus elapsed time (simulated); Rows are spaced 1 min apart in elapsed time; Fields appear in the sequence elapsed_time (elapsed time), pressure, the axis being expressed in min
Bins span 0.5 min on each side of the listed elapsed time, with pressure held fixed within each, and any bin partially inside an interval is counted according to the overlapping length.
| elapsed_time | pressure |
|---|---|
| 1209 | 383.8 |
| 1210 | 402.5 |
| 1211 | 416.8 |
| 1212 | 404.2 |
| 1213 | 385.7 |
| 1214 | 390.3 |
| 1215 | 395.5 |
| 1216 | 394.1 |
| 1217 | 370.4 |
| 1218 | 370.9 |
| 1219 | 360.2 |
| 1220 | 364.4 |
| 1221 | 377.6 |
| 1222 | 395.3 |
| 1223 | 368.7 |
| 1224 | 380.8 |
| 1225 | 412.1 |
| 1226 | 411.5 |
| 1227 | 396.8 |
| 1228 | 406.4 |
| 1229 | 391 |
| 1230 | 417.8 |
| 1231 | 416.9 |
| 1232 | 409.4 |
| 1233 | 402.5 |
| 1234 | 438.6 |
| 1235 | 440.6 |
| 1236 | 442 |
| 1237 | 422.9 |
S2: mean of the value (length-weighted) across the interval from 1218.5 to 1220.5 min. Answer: 362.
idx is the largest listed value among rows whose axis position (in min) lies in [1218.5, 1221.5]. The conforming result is 377.6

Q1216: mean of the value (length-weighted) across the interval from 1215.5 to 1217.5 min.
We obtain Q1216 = 382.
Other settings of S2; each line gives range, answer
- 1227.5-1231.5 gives 408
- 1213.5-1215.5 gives 393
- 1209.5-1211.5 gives 410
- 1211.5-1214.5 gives 393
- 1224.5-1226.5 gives 412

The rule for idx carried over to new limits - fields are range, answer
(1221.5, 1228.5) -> 412.1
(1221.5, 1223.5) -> 395.3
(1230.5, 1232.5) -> 416.9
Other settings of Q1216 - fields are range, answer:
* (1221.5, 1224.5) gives 382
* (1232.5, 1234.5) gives 421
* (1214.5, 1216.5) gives 395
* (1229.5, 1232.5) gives 415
